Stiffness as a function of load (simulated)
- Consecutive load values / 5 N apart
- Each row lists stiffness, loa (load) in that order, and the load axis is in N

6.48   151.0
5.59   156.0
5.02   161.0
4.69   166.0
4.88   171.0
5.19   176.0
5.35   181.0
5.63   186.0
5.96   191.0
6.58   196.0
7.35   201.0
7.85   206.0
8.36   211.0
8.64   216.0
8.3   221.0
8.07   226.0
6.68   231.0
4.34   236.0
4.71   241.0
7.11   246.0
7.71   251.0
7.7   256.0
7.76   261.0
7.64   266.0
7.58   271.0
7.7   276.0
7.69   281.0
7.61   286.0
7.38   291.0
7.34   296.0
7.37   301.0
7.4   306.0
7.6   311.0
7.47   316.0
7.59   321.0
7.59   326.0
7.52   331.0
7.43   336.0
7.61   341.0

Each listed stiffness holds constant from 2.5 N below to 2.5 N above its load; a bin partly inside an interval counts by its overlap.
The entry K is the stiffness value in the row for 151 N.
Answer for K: 6.48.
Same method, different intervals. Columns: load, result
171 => 4.88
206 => 7.85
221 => 8.3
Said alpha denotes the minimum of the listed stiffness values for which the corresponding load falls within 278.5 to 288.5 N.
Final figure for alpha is 7.61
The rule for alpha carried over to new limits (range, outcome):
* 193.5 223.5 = 6.58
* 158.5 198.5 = 4.69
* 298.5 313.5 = 7.37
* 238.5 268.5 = 4.71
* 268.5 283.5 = 7.58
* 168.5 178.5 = 4.88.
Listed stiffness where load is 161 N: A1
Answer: 5.02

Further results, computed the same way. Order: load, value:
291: 7.38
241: 4.71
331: 7.52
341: 7.61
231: 6.68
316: 7.47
